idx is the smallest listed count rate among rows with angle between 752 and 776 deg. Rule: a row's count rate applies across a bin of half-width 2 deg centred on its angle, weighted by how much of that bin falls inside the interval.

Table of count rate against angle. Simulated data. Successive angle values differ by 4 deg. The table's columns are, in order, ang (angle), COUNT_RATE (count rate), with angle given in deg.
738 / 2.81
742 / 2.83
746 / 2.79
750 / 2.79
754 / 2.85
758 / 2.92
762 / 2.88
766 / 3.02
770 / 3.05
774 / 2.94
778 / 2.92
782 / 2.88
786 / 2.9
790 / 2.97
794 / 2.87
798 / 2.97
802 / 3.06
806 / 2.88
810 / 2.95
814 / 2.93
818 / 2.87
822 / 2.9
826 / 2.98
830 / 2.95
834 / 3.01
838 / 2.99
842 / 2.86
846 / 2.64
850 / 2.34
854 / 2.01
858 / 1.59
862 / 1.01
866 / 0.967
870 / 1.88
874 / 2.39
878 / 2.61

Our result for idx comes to 2.85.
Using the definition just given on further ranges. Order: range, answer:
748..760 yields 2.79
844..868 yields 0.967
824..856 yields 2.01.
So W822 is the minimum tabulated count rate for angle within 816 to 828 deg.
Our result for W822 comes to 2.87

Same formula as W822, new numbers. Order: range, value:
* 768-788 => 2.88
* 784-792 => 2.9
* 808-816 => 2.93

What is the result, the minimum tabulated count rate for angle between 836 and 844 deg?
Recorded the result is 2.86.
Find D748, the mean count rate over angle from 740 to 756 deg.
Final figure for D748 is 2.81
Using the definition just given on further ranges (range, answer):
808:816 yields 2.94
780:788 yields 2.89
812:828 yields 2.92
